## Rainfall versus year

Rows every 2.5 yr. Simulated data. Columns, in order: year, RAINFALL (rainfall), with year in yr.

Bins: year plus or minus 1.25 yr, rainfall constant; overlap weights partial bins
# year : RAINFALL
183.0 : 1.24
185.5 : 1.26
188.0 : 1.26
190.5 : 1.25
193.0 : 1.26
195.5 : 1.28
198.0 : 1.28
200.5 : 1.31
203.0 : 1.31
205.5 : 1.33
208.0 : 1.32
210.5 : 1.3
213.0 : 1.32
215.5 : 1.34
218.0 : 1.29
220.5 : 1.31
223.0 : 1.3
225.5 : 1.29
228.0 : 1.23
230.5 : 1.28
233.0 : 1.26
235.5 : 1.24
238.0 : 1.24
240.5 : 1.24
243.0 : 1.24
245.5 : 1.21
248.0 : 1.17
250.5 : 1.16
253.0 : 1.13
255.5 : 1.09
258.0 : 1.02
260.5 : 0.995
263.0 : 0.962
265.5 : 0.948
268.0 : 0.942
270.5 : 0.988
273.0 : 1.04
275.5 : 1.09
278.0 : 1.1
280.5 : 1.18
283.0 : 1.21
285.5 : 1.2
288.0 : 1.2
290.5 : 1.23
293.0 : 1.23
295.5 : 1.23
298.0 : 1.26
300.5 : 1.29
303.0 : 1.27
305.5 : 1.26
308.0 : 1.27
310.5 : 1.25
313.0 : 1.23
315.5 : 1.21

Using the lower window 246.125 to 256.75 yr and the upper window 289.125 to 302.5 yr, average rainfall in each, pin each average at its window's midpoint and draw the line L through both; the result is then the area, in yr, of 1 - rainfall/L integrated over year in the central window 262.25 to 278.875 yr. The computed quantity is 2.5 yr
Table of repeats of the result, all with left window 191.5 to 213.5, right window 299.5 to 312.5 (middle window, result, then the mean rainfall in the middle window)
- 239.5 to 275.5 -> 5.66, 1.08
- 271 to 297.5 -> 2.17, 1.17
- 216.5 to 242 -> 0.45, 1.27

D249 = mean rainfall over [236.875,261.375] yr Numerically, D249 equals 1.15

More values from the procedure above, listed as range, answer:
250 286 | 1.07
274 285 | 1.15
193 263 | 1.24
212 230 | 1.3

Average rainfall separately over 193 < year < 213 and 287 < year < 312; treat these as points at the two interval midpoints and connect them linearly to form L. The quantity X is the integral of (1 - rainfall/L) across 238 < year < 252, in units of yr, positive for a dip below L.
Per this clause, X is 0.8 yr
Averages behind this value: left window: 1.3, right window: 1.25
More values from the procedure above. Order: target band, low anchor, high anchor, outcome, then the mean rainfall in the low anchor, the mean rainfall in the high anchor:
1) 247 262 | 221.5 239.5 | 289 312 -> 2.01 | 1.26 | 1.25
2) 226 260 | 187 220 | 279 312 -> 2.14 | 1.3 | 1.24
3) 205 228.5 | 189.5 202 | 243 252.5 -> -1.23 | 1.28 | 1.18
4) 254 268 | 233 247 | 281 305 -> 2.67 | 1.24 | 1.23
